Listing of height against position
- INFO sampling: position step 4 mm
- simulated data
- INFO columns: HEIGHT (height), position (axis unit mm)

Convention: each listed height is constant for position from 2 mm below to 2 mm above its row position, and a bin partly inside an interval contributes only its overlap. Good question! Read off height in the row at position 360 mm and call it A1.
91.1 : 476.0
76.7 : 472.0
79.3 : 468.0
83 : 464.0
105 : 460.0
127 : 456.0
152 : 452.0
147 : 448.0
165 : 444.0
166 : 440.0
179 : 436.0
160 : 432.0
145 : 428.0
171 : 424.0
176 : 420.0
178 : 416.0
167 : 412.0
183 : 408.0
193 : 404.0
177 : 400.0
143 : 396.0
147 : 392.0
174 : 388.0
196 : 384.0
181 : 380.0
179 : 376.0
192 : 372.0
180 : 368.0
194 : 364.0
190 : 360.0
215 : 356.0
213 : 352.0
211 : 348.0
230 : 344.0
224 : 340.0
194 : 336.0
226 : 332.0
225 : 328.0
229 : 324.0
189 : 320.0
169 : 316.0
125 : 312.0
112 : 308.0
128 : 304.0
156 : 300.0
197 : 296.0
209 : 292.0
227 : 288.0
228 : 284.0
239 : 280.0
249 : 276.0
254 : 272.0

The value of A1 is 190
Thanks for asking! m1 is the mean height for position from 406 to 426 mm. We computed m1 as 175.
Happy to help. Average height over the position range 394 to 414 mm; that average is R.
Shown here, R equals 173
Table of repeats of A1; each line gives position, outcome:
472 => 76.7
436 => 179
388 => 174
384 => 196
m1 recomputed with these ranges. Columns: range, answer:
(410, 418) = 172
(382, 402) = 167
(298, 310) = 132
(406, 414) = 175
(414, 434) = 166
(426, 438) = 161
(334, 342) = 209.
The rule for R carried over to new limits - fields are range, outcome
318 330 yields 214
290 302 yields 187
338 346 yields 227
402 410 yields 188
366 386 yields 186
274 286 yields 239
